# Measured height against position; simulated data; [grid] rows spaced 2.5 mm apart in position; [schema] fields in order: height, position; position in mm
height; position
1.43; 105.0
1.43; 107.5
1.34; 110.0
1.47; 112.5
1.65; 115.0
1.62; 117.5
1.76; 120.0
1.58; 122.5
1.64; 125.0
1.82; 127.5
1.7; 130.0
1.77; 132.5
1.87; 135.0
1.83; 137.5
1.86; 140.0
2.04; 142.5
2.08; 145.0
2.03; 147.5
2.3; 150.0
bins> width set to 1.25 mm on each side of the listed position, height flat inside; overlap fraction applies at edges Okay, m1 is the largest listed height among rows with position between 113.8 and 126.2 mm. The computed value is 1.76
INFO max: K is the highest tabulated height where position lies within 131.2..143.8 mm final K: 2.04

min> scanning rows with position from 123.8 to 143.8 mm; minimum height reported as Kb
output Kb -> 1.64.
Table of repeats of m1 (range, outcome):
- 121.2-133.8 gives 1.82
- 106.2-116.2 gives 1.65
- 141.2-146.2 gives 2.08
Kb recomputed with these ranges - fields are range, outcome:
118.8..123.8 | 1.58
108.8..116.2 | 1.34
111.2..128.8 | 1.47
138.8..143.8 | 1.86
